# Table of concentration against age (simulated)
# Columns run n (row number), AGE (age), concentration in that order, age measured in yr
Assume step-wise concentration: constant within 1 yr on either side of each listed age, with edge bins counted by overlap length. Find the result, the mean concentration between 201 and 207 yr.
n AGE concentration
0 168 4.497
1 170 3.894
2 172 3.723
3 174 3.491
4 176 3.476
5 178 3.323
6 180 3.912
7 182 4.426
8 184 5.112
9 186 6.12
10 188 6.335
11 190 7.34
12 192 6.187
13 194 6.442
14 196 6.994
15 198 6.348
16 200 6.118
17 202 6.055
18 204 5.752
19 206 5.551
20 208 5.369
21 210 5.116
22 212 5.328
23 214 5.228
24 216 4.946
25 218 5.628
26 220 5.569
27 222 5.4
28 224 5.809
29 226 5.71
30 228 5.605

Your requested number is 5.79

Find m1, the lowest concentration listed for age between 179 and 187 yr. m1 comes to 3.912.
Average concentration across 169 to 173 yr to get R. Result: 3.81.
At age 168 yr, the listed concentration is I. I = 4.497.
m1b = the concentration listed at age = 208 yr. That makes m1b 5.369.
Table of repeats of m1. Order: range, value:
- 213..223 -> 4.946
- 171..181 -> 3.323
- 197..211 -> 5.116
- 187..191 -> 6.335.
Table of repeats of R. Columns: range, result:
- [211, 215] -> 5.28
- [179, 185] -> 4.48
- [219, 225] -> 5.59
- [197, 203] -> 6.17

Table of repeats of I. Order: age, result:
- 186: 6.12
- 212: 5.328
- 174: 3.491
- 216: 4.946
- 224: 5.809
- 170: 3.894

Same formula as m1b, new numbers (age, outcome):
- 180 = 3.912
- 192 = 6.187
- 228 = 5.605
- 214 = 5.228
